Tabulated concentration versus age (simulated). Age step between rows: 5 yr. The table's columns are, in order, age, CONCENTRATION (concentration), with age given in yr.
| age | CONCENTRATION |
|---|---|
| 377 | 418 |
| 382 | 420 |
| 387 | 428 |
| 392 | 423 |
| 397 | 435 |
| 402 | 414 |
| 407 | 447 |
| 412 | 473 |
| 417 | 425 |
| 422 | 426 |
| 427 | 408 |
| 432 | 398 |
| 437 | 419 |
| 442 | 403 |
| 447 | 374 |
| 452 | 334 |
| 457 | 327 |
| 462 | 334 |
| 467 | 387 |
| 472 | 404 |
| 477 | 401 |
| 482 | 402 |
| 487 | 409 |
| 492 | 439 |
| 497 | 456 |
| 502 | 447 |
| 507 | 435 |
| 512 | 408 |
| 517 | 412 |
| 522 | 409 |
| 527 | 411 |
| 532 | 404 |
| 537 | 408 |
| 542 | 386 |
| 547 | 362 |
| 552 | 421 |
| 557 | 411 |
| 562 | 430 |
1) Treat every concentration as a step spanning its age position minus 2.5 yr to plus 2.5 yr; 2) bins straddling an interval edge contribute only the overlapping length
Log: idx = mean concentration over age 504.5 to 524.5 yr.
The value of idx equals 416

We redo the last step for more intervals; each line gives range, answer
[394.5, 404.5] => 424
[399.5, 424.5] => 437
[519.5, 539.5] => 408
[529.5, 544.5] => 399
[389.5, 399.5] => 429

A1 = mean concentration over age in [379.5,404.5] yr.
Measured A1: 424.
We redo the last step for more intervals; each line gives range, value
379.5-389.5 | 424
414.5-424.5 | 426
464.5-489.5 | 401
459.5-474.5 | 375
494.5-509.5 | 446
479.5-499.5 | 426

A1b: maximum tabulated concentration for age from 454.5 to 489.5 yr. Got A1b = 409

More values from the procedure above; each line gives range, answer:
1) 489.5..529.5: 456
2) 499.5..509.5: 447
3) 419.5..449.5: 426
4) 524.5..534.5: 411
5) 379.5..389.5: 428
